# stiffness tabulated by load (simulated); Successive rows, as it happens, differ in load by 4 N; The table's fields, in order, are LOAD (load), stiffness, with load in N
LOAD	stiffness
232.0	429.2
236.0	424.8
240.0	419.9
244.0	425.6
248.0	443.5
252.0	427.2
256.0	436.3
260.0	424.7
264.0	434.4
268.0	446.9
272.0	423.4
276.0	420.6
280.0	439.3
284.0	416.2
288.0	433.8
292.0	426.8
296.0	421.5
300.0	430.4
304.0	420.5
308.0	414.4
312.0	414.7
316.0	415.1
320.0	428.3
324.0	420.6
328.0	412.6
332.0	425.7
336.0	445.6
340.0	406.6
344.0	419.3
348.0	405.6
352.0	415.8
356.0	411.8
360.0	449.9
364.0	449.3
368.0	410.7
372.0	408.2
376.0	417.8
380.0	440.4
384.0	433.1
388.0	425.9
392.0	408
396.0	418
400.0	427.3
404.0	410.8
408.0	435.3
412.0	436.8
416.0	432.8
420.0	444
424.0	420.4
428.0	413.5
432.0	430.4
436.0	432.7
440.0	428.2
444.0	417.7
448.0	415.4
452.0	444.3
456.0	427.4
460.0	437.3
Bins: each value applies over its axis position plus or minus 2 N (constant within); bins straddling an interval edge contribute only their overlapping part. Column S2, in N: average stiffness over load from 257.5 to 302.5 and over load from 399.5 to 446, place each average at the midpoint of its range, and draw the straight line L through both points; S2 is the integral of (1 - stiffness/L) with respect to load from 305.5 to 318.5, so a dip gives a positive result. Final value 0.4 N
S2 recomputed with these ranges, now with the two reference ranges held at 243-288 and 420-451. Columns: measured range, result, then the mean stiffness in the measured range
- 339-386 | 0.51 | 423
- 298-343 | 0.81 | 421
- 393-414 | 0.05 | 425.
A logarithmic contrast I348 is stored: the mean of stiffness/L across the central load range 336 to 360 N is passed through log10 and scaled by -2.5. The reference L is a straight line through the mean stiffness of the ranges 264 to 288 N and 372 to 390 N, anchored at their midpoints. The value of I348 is 0.03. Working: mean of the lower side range 430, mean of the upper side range 427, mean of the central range 418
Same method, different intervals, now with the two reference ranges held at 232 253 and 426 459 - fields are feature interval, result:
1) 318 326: 0.01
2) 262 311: 0.00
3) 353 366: -0.02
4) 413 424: -0.02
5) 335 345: 0.01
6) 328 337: 0.00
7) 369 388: 0.01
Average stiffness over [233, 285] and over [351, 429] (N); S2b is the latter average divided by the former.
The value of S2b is 0.99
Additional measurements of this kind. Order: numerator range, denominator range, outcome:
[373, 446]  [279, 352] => 1.01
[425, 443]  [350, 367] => 0.99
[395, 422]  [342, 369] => 1.01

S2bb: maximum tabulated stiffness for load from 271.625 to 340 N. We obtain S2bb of 445.6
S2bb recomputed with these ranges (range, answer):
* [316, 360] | 449.9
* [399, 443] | 444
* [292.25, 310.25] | 430.4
